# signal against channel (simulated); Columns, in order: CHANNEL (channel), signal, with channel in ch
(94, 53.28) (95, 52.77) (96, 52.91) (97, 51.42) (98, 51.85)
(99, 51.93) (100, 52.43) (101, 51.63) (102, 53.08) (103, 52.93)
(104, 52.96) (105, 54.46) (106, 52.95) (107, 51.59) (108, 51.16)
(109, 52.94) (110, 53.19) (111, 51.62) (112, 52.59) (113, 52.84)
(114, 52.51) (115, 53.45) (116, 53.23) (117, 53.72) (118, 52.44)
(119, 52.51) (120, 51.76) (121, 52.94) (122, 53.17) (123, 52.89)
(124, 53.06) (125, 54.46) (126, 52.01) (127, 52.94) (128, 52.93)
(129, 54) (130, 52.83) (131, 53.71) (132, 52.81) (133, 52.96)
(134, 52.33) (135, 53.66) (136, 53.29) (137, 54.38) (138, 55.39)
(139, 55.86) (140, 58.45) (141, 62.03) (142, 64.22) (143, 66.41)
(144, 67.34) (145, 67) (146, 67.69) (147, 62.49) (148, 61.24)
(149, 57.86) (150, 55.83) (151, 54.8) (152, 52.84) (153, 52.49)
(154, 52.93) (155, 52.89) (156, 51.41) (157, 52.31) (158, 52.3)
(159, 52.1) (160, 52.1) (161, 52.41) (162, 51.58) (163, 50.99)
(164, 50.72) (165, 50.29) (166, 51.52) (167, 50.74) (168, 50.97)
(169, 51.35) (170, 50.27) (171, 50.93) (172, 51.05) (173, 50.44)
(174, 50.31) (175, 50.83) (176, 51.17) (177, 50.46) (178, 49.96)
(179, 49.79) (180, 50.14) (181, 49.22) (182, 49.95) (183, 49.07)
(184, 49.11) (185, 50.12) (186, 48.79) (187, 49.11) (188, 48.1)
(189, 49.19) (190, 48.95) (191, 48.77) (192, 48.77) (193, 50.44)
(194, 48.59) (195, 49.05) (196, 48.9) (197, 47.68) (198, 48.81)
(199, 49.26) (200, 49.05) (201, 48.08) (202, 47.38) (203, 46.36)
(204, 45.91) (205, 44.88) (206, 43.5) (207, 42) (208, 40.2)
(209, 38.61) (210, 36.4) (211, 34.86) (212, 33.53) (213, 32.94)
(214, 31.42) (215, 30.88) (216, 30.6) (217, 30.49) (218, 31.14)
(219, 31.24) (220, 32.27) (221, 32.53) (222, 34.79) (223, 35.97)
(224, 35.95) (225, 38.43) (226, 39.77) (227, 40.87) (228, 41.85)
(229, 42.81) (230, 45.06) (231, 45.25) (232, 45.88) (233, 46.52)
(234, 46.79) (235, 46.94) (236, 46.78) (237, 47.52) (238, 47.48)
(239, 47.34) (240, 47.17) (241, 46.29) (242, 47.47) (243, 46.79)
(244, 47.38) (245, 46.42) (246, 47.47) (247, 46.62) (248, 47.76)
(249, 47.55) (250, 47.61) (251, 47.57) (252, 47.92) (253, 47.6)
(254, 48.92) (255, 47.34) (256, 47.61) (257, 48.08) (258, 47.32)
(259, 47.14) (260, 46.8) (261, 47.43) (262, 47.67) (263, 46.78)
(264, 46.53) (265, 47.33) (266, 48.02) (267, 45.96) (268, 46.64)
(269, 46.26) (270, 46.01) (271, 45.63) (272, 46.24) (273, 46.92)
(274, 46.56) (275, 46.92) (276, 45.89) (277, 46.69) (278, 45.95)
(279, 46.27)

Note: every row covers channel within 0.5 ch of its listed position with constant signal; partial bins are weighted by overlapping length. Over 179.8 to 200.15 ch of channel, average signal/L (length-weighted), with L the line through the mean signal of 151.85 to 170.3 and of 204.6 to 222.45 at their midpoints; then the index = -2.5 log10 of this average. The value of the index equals -0.16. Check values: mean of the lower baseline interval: 51.7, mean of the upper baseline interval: 35.1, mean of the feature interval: 49.1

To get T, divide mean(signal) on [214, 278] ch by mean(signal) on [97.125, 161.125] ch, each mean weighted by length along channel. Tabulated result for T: 0.8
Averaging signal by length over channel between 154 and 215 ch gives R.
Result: 47.8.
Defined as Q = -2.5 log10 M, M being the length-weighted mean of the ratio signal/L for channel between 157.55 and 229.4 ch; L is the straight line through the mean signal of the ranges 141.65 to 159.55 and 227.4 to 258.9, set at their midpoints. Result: 0.174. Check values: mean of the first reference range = 57.9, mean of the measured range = 45.1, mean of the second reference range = 46.8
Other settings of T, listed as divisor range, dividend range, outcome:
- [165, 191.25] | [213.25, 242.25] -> 0.80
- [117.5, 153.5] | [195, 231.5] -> 0.71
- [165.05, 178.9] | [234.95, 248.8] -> 0.93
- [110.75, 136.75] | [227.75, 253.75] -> 0.88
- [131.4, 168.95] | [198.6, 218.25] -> 0.71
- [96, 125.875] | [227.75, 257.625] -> 0.89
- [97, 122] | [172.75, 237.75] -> 0.83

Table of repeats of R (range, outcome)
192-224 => 40.3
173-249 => 44.3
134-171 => 55.5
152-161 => 52.4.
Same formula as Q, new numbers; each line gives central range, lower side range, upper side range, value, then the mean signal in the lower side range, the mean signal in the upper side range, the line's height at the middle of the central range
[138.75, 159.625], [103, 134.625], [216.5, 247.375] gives -0.16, 52.9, 42.2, 50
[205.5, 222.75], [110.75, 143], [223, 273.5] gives 0.36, 54.2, 46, 48.3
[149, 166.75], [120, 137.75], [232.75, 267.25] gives -0.01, 53.2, 47.3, 51.8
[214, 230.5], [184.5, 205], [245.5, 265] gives 0.32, 48.5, 47.5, 48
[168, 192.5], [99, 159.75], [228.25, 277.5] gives 0.04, 54.7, 46.8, 51.5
